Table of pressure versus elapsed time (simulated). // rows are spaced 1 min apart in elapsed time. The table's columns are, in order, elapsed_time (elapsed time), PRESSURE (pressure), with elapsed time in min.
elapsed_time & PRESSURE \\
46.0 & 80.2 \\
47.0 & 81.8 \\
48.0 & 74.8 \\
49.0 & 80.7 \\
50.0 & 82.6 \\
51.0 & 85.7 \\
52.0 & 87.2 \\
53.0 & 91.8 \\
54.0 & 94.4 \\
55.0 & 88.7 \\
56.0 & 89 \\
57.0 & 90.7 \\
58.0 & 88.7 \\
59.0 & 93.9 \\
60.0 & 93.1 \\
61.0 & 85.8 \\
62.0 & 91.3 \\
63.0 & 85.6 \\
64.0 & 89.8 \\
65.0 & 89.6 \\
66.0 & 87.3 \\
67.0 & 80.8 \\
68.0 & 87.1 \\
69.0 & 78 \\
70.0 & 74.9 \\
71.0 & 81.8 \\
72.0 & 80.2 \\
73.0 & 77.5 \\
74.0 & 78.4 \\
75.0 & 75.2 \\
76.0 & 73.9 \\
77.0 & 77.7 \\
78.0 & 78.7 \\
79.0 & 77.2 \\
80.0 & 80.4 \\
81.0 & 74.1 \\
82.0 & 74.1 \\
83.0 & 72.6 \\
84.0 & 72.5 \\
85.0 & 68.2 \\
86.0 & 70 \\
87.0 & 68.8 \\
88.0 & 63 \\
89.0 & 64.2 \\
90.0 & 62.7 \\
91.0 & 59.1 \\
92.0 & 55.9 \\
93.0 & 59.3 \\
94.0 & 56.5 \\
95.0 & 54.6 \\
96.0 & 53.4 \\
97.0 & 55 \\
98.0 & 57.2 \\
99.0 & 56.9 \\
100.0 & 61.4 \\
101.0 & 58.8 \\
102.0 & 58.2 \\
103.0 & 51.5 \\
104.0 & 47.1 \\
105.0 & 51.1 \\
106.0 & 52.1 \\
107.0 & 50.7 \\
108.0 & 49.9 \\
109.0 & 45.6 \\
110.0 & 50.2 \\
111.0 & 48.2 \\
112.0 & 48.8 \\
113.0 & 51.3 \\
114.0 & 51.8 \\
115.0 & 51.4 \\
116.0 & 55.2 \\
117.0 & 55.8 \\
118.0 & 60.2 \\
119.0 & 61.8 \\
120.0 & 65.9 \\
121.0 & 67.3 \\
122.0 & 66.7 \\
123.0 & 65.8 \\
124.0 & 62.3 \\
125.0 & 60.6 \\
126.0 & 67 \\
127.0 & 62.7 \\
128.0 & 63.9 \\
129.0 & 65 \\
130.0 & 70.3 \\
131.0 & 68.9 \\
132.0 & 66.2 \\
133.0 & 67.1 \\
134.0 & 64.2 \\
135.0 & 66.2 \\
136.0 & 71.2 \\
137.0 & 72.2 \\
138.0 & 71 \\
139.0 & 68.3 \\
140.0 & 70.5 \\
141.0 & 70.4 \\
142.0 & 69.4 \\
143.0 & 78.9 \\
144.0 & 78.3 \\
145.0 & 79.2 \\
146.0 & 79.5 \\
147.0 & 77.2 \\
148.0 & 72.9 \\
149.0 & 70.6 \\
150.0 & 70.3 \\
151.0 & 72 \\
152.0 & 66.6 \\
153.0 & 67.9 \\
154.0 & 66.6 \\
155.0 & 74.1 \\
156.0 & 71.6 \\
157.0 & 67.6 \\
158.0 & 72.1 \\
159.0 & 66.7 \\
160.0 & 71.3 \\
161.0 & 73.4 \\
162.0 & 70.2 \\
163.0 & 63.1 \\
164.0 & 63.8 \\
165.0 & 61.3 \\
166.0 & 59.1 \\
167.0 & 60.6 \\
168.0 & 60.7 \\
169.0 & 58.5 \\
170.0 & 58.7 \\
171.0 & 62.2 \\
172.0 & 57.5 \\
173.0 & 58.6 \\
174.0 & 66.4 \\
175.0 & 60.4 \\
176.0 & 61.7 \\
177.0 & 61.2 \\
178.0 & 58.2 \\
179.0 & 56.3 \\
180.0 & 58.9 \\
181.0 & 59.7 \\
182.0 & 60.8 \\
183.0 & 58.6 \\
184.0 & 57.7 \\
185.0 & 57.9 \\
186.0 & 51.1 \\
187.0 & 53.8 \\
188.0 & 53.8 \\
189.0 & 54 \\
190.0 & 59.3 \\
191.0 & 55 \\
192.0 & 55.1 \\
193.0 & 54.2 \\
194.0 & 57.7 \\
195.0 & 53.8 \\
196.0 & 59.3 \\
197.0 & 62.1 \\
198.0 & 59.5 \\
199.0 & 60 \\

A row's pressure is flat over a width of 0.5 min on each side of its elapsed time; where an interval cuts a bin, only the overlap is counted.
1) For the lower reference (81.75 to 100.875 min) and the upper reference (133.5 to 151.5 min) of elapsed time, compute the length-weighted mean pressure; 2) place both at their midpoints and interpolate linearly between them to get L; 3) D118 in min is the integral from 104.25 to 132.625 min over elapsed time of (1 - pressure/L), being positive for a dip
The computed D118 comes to 3.91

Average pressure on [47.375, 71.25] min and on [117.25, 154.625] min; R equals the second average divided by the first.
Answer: 0.80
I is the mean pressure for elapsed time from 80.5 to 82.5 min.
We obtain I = 74.1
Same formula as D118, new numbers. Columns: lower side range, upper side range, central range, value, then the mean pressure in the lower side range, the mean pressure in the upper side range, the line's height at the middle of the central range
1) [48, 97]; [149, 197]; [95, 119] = 6.23 min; 77.4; 61.8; 72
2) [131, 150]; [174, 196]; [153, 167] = -0.44 min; 71.7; 57.4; 65.4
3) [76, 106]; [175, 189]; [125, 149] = -3.88 min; 63.4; 57.6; 60.5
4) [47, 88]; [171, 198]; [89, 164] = 6.11 min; 81.6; 57.9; 69.7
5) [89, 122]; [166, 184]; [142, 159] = -4.16 min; 55.5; 59.9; 58.3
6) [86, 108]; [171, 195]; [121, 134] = -1.86 min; 57.2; 57.7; 57.4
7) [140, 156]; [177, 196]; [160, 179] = 0.51 min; 72.8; 56.6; 63.8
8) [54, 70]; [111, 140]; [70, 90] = 1.72 min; 87.8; 63.1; 80.8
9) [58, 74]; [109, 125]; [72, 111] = 4.66 min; 85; 57.2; 71.1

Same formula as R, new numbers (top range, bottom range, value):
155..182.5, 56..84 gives 0.77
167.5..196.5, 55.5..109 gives 0.82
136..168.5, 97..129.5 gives 1.23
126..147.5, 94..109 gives 1.31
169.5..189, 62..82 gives 0.73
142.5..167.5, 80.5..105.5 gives 1.15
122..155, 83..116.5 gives 1.23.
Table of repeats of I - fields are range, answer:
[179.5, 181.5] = 59.3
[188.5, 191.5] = 56.1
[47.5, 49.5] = 77.8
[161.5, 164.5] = 65.7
